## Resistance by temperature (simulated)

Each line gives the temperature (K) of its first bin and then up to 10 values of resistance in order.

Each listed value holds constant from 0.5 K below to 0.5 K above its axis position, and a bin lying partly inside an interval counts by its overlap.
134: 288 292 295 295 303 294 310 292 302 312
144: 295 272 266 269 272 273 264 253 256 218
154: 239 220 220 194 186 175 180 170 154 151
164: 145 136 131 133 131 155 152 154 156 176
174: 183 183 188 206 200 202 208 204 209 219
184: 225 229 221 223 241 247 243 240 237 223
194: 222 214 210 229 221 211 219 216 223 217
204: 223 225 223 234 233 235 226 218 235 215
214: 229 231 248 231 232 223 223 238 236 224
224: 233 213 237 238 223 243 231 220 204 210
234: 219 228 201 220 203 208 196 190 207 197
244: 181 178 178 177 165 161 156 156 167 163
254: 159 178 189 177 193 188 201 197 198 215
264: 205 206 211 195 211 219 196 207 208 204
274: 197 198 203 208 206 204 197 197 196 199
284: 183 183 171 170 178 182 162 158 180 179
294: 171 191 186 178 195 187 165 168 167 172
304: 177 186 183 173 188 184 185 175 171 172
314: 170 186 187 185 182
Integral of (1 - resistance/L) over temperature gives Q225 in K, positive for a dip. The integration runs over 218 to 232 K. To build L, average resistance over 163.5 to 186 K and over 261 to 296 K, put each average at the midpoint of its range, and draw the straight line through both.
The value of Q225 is -3.2 K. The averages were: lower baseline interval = 179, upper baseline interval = 194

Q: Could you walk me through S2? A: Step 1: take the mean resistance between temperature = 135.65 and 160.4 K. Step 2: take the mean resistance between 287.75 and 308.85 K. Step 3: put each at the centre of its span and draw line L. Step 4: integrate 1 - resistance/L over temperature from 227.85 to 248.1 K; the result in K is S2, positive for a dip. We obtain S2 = 0.6 K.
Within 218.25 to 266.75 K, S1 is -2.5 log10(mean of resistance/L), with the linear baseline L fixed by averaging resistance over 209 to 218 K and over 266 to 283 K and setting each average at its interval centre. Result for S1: 0.08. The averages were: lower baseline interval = 230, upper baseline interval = 203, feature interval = 201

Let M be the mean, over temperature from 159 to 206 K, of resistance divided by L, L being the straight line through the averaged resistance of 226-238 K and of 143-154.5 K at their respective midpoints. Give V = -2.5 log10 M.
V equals 0.24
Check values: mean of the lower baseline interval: 264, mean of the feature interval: 198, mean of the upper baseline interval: 221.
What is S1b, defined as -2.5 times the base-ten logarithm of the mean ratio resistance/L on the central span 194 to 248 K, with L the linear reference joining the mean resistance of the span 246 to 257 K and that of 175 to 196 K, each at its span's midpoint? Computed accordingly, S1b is -0.14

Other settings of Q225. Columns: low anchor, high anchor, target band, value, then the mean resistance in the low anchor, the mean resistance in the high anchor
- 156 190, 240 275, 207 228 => -4.8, 185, 189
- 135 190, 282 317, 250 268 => 0.2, 219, 179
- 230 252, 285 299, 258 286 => -2.5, 193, 178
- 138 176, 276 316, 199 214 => -1.6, 214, 182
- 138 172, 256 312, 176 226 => -4.0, 218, 189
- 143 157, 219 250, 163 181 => 5.6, 255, 209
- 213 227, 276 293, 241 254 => 2.3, 230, 186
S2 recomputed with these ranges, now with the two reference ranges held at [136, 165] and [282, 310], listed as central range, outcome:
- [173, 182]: 1.31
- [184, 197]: -0.29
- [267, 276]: -0.71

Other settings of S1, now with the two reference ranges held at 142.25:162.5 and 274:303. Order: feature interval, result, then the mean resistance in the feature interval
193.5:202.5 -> -0.001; 218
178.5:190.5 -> 0.003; 223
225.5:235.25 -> -0.096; 225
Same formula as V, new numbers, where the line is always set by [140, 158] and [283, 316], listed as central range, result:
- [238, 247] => 0.09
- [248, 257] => 0.22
